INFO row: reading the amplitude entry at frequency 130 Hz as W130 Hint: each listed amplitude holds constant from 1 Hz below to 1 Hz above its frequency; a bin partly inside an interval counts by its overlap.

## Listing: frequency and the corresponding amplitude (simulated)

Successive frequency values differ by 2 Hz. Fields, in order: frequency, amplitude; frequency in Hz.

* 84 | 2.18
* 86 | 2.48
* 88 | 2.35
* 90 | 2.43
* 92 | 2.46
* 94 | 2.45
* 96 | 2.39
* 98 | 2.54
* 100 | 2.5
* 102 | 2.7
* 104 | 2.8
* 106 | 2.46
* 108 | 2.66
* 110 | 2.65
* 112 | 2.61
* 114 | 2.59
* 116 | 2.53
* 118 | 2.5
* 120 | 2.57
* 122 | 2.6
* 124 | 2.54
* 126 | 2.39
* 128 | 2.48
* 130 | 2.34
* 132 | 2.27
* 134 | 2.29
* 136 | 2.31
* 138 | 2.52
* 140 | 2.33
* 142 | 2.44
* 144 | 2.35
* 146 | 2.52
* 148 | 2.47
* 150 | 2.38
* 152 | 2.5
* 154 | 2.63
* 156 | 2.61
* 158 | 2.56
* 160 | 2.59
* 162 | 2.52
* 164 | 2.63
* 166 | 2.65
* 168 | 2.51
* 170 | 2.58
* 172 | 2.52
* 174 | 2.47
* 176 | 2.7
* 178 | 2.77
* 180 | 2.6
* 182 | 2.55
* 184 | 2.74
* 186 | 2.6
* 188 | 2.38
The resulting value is 2.34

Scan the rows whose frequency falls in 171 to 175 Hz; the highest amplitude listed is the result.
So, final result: 2.52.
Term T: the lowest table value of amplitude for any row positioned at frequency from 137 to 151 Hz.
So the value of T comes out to 2.33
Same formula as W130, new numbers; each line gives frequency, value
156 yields 2.61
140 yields 2.33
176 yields 2.7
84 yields 2.18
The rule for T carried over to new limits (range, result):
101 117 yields 2.46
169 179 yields 2.47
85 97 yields 2.35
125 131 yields 2.34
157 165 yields 2.52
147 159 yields 2.38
